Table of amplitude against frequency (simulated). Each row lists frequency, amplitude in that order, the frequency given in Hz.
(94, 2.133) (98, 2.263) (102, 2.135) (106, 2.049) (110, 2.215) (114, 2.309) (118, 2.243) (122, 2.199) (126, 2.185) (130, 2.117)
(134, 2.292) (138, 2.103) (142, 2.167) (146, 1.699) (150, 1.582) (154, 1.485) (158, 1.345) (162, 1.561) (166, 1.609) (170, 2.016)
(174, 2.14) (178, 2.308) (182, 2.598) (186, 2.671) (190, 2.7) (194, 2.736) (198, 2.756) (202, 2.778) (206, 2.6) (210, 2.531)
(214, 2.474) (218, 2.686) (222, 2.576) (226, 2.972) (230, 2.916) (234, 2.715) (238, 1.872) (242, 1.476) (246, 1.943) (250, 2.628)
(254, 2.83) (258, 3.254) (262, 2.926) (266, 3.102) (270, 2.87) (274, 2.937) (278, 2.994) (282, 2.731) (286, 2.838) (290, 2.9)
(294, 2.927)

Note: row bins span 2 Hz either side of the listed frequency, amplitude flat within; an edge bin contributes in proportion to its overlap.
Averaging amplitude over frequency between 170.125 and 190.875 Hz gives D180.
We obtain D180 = 2.43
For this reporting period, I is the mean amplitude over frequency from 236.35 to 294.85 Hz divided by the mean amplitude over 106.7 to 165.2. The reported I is 1.37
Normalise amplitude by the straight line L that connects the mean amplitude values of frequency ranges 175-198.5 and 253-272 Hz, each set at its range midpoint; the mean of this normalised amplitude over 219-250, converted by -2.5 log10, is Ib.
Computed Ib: 0.19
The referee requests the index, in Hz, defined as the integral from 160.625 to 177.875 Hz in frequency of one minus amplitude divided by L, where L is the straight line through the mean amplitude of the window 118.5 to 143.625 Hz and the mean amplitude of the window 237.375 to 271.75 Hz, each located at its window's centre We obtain 3.07 Hz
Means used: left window 2.18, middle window 1.89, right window 2.57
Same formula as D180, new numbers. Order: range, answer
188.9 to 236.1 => 2.7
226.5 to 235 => 2.85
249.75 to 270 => 2.97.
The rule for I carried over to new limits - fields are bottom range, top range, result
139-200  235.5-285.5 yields 1.26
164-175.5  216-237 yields 1.43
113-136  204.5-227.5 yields 1.19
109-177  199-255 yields 1.28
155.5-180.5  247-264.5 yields 1.56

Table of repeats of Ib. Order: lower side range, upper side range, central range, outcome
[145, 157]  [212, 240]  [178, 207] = -0.24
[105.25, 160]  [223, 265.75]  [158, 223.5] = -0.04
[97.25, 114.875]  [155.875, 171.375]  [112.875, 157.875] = -0.05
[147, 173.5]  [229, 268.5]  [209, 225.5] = -0.17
